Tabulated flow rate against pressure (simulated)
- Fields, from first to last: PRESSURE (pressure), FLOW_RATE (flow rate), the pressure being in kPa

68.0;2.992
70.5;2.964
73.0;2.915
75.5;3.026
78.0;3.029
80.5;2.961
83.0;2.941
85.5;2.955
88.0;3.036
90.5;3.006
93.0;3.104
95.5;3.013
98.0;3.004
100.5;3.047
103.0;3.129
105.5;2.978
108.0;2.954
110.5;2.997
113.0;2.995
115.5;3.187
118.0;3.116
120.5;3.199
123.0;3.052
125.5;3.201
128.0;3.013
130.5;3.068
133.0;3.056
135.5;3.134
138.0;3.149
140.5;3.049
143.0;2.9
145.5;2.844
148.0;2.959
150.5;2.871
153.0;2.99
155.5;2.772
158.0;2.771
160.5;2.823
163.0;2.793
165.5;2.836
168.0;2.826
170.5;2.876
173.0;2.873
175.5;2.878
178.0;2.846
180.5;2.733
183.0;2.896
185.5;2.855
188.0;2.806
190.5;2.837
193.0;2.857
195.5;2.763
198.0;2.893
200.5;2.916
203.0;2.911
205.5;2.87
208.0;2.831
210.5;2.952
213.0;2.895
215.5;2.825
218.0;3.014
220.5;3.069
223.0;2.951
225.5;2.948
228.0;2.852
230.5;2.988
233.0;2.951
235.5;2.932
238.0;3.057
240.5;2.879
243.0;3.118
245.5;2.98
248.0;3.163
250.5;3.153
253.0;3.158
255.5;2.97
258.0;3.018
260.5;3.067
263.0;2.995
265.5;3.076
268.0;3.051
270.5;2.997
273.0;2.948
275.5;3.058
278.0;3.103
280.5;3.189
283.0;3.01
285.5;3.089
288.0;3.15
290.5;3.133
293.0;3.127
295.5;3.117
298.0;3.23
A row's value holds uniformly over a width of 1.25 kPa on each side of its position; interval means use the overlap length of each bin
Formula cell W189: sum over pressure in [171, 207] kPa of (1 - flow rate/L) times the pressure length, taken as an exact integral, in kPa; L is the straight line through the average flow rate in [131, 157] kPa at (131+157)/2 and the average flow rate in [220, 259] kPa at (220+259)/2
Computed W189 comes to 1.7 kPa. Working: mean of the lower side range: 2.97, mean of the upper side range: 3.01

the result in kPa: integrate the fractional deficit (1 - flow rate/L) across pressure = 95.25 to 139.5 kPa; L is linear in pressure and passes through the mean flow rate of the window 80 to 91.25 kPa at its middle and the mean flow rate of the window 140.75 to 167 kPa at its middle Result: -2.2 kPa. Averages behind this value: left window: 2.98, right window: 2.86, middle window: 3.07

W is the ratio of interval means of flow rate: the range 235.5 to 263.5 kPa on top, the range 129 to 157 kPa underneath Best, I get 1.0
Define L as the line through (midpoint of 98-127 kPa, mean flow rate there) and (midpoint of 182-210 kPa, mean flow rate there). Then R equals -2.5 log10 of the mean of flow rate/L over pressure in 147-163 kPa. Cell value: 0.04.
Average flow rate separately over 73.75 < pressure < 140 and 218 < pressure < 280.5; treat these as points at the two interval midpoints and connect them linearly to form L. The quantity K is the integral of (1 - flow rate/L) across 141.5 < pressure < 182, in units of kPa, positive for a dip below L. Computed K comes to 2.5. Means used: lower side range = 3.05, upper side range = 3.02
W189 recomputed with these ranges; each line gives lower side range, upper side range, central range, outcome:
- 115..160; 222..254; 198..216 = 0.7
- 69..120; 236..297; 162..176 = 0.9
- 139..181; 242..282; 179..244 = 1.3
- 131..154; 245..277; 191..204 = 0.7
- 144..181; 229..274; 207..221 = 0.1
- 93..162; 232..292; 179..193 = 0.9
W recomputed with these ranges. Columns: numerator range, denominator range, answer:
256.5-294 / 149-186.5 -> 1.08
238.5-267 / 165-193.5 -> 1.07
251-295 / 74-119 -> 1.01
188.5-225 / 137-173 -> 1.00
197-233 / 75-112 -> 0.97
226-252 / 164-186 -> 1.06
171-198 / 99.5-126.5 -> 0.92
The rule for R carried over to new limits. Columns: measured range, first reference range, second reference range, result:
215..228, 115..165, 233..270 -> 0.02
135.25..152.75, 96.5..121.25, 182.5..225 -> 0.01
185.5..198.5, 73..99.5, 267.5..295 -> 0.08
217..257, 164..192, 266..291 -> -0.01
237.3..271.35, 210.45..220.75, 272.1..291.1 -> -0.01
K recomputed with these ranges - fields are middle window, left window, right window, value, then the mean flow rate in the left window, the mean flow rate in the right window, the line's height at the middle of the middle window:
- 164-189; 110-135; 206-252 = 1.6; 3.09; 2.97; 3.03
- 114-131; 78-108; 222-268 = -0.6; 3.01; 3.02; 3.01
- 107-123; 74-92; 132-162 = -0.6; 2.99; 2.94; 2.97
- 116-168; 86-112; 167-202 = -0.8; 3.02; 2.85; 2.94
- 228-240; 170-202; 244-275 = 0.1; 2.85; 3.05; 2.98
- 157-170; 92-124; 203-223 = 0.8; 3.06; 2.92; 2.99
